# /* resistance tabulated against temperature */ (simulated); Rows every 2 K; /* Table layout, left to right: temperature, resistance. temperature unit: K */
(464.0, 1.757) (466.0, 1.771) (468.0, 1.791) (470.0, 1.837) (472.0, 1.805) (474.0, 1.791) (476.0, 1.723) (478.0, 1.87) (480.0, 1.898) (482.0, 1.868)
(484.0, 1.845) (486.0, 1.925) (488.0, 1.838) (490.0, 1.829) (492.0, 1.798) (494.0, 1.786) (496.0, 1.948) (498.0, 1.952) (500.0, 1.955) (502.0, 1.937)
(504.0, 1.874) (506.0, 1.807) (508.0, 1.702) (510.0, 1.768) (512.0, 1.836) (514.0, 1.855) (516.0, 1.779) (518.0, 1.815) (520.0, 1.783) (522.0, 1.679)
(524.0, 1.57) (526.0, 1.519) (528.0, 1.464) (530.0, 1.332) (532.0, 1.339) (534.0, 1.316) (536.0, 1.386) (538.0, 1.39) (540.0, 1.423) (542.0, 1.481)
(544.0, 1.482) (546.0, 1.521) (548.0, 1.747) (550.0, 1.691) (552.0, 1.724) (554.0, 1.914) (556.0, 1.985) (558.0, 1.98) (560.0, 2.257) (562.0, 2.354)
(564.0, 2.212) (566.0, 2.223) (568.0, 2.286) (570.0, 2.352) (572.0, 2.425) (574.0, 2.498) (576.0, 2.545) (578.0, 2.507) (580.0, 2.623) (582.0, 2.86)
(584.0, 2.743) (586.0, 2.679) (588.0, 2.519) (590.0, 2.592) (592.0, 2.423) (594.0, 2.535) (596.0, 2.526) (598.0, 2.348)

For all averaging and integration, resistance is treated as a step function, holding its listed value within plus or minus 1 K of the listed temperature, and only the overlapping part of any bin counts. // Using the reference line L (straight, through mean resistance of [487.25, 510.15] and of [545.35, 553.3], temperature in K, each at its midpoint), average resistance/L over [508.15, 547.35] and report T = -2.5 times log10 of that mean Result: 0.12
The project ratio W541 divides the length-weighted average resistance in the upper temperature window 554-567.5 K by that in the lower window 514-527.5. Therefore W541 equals 1.27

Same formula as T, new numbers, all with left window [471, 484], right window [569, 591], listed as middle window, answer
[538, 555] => 0.40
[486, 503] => 0.04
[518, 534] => 0.38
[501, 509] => 0.11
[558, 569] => 0.10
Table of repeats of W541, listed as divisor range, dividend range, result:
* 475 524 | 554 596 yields 1.32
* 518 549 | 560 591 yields 1.65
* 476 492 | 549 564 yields 1.08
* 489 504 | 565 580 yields 1.28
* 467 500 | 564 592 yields 1.36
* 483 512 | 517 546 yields 0.81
